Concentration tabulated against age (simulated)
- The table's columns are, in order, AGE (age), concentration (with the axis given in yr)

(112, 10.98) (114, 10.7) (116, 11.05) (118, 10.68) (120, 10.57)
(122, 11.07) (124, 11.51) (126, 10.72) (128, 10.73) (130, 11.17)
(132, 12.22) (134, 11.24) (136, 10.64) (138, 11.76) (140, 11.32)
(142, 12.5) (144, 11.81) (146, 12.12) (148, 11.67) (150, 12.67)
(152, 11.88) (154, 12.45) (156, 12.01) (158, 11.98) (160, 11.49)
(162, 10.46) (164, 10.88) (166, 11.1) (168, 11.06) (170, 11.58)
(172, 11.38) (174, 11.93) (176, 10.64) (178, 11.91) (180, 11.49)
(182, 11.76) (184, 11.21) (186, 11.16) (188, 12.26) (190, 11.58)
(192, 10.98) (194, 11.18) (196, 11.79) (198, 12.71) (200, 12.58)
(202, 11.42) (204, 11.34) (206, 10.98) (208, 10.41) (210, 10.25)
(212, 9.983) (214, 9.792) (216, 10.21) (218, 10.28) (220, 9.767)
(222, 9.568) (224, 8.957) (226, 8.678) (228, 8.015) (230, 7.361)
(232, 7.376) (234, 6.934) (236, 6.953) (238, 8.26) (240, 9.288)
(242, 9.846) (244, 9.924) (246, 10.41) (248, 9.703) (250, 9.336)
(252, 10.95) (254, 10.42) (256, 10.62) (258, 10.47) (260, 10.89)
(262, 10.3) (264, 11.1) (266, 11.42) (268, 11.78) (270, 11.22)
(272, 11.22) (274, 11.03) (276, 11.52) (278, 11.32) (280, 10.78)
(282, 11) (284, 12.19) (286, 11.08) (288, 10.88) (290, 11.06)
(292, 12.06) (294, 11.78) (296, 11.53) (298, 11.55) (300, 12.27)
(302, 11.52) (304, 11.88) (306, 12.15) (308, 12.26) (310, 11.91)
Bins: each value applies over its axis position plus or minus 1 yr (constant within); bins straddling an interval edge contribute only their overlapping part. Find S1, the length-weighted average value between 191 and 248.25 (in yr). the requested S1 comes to 9.83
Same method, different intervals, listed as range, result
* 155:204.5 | 11.5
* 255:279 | 11.1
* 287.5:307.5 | 11.7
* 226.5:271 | 9.65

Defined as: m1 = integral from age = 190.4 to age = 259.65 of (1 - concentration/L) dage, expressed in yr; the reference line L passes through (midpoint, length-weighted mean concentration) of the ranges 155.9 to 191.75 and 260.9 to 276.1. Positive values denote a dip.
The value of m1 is 8.35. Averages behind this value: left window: 11.4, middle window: 9.93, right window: 11.2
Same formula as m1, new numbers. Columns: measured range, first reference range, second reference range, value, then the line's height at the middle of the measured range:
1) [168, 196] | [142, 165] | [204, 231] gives -1.7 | 10.8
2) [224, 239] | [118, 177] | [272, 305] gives 4.9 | 11.5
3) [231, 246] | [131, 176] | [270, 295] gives 3.8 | 11.4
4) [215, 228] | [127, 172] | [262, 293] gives 2.2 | 11.4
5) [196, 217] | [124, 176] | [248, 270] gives 0.2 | 11.1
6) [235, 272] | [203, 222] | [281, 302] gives 2.6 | 10.9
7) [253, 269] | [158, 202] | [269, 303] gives 0.8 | 11.4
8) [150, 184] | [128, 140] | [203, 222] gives -1.9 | 10.9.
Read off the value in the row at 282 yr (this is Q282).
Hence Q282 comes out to 11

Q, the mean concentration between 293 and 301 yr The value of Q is 11.8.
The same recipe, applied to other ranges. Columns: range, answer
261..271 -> 11.2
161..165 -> 10.7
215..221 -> 10.1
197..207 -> 11.8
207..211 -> 10.3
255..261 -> 10.7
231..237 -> 7.09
